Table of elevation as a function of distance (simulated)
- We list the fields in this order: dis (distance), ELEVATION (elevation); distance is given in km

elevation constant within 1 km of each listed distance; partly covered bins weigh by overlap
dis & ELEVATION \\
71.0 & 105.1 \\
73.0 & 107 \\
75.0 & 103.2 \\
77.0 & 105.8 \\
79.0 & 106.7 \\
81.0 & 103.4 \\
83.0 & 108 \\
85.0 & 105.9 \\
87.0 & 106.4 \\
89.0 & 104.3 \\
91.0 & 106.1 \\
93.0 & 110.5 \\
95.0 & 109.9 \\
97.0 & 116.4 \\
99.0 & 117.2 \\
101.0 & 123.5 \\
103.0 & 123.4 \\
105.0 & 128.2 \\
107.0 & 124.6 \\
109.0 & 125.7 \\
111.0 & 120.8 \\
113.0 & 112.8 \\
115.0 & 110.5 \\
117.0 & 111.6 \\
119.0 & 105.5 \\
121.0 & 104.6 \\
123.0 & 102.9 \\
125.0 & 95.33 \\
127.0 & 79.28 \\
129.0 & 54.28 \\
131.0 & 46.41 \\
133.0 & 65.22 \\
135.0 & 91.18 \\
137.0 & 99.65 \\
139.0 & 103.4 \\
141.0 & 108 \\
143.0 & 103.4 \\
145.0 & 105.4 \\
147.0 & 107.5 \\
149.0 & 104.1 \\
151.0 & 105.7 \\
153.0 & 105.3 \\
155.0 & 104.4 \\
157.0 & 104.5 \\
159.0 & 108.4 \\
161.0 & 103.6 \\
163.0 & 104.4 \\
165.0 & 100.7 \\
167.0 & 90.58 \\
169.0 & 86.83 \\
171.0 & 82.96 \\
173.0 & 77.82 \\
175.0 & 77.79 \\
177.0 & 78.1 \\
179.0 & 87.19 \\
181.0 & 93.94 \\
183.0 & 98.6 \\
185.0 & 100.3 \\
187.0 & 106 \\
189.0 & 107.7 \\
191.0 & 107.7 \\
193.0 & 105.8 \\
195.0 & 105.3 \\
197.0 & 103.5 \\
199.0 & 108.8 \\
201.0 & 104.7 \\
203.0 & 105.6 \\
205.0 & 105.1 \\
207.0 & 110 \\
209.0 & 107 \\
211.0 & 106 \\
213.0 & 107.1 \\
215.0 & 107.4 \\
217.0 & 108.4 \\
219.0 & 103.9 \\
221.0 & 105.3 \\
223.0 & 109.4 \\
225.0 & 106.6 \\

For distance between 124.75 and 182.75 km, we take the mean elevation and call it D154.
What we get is 92.3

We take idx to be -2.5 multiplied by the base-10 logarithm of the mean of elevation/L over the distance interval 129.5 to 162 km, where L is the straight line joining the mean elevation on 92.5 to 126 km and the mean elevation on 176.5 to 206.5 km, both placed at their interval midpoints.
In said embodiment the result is 0.12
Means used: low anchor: 114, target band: 97.2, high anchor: 102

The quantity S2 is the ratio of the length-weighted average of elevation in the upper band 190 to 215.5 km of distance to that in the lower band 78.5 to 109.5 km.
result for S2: 0.9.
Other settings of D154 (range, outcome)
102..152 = 102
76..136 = 104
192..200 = 106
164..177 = 85.5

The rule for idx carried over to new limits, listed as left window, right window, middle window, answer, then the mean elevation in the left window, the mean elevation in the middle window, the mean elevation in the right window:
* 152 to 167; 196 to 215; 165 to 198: 0.11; 104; 94.6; 106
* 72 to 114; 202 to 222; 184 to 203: 0.02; 113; 106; 107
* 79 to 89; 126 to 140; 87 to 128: -0.21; 106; 112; 77.1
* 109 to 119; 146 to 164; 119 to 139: 0.30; 114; 84.3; 105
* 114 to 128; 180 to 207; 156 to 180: 0.13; 101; 91.9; 104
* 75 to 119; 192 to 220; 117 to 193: 0.15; 113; 95.2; 106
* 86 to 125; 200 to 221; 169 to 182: 0.29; 113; 83.3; 106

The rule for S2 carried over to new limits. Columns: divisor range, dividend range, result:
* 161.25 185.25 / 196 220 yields 1.18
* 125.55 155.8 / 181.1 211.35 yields 1.14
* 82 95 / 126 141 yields 0.74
